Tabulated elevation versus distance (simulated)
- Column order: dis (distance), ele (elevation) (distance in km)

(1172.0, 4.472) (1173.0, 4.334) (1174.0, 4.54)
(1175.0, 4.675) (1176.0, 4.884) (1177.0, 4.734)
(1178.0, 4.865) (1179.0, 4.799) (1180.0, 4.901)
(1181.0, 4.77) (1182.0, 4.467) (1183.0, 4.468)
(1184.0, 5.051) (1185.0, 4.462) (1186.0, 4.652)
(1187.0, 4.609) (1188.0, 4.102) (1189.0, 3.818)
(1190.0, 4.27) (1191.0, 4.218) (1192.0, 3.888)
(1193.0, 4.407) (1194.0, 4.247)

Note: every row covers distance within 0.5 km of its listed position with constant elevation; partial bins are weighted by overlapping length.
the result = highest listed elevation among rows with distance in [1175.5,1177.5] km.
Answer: 4.884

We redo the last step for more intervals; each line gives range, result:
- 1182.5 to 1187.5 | 5.051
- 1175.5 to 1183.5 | 4.901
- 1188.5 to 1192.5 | 4.27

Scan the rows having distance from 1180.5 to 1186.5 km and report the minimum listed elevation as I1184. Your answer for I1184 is 4.462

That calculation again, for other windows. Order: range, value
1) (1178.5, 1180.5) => 4.799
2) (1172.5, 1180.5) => 4.334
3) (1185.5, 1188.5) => 4.102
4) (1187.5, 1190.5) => 3.818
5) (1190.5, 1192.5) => 3.888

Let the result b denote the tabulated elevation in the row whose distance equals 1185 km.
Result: 4.462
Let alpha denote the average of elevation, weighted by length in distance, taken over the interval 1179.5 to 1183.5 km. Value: 4.65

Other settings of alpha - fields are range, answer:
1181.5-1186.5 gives 4.62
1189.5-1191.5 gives 4.24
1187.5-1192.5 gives 4.06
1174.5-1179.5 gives 4.79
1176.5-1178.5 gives 4.8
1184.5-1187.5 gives 4.57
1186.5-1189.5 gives 4.18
